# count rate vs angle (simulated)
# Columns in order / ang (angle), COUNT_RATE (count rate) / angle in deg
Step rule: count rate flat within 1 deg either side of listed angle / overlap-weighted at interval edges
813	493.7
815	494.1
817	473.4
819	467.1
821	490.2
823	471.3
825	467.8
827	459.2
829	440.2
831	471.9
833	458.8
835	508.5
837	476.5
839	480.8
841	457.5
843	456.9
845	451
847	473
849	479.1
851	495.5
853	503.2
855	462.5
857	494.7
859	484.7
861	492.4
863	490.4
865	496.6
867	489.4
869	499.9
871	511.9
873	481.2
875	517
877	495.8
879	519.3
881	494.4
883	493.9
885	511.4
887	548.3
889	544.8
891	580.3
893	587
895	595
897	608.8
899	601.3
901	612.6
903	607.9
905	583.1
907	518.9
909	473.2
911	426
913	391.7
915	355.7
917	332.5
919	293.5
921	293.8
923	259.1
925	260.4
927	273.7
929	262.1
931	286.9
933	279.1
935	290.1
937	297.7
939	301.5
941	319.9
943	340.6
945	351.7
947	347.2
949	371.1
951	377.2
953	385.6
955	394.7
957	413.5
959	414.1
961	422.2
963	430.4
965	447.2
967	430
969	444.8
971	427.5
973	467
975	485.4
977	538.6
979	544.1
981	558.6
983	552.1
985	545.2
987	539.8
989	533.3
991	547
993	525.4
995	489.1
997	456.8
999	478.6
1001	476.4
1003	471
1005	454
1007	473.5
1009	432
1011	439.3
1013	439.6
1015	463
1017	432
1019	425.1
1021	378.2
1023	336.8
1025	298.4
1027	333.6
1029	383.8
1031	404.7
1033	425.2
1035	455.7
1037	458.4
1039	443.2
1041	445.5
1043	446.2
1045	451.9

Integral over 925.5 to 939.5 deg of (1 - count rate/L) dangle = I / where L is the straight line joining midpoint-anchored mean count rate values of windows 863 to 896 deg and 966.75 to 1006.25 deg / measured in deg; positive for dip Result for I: 6.24 deg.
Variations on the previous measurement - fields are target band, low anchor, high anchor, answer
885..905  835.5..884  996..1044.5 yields -4.6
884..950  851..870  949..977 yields 6.3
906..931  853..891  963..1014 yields 7.8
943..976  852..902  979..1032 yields 4.8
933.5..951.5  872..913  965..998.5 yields 6.5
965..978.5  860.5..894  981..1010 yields 1.0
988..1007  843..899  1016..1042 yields -3.0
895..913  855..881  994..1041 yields -2.5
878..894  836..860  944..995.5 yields -2.2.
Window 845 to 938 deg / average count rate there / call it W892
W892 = 458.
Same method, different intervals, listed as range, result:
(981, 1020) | 485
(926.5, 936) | 279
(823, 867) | 476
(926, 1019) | 427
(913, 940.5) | 295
